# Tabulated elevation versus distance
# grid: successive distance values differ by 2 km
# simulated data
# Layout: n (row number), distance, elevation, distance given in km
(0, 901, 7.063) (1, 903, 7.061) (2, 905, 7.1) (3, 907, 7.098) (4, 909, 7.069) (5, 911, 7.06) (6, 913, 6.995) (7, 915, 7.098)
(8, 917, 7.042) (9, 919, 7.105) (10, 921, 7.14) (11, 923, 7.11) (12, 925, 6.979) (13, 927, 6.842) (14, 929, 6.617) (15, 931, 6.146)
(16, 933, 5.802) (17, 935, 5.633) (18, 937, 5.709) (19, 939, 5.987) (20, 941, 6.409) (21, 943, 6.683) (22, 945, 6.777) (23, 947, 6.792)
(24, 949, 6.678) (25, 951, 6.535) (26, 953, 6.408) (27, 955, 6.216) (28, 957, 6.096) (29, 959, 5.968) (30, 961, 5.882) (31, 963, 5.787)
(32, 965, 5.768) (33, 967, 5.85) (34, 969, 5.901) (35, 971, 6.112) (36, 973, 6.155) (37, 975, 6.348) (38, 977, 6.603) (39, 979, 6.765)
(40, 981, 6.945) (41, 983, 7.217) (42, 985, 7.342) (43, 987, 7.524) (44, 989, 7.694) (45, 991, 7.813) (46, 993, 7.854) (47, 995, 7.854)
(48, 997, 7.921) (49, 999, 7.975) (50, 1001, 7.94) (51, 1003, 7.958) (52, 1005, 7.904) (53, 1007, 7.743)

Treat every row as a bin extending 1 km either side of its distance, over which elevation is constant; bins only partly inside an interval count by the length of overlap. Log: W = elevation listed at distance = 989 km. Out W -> 7.694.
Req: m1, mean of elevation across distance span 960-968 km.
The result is 5.82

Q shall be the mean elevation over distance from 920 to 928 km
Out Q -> 7.02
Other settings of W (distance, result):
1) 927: 6.842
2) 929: 6.617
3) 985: 7.342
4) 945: 6.777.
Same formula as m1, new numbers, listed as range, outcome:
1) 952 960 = 6.17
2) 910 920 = 7.06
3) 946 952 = 6.67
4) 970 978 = 6.3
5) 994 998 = 7.89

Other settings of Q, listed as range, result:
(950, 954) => 6.47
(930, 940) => 5.86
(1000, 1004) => 7.95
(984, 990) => 7.52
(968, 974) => 6.06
